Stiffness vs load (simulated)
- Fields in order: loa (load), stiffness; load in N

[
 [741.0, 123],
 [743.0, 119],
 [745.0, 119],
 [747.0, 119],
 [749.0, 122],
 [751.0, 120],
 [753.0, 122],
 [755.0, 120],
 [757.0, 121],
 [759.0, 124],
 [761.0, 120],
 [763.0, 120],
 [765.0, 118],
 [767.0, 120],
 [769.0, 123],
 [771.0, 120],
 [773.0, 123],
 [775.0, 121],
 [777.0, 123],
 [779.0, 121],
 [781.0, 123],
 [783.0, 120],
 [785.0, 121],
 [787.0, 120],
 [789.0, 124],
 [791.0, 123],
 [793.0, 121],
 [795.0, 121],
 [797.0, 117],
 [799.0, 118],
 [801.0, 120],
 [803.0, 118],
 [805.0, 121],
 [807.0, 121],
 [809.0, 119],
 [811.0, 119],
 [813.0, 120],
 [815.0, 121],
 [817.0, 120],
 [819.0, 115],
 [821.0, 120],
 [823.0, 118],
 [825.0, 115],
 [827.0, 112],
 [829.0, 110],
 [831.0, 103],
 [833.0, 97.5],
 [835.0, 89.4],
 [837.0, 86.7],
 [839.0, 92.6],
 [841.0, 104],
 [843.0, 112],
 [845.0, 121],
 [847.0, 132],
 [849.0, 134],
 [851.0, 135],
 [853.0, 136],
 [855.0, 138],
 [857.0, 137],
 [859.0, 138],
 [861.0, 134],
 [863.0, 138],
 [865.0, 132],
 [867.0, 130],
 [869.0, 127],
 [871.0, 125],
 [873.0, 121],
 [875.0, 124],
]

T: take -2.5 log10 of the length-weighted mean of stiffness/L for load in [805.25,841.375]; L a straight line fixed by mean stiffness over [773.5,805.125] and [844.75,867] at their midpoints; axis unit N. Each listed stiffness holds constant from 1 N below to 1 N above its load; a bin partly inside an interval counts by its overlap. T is 0.16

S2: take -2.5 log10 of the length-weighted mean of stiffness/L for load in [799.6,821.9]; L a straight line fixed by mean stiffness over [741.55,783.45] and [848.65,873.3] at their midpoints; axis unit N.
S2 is 0.065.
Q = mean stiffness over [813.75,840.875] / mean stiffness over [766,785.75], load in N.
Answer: 0.89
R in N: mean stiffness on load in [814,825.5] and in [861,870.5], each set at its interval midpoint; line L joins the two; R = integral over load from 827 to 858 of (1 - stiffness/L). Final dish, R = 2.5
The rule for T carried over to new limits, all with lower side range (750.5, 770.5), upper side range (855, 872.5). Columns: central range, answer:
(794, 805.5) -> 0.06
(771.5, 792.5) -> 0.01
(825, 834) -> 0.20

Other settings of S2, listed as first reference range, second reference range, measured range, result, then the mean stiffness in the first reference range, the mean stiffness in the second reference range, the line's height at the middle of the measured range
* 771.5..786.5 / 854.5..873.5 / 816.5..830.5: 0.108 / 122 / 132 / 127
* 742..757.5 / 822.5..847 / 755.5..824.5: -0.065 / 120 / 106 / 113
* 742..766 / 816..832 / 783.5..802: -0.033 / 120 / 114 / 117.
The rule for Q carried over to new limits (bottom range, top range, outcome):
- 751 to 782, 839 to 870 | 1.06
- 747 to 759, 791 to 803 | 0.99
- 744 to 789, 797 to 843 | 0.93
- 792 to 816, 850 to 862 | 1.14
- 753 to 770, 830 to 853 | 0.92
